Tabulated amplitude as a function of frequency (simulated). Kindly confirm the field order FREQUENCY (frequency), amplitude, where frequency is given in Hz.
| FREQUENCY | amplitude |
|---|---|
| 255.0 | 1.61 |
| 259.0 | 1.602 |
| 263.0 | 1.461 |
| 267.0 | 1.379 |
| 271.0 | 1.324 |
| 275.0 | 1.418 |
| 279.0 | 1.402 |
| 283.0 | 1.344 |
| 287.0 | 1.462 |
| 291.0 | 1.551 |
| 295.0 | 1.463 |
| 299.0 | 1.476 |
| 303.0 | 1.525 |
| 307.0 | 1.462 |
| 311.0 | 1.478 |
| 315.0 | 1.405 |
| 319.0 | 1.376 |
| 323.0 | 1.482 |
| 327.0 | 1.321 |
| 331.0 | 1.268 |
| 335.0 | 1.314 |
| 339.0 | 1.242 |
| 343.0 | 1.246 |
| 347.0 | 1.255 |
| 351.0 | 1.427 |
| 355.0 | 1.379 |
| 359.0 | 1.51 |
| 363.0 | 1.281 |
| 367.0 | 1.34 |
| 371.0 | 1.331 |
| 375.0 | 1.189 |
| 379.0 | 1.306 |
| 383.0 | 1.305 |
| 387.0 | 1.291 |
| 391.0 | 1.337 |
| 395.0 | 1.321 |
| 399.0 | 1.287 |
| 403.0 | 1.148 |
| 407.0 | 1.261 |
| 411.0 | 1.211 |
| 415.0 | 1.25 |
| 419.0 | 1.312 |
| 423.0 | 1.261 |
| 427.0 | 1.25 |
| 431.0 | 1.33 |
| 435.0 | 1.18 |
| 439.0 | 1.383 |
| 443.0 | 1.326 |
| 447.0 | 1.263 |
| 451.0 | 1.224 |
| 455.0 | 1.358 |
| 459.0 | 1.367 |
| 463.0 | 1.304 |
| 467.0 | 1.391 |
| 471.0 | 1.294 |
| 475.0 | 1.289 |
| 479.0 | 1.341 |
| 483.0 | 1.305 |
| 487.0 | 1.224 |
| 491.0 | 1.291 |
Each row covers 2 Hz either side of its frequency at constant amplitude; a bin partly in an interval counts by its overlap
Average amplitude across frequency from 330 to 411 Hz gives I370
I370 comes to 1.3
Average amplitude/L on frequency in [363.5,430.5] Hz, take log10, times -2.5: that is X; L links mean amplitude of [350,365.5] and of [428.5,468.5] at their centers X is 0.07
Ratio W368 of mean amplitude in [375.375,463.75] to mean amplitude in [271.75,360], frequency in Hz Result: 0.92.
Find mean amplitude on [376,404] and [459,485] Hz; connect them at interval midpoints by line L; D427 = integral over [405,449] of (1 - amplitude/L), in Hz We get 0.96 Hz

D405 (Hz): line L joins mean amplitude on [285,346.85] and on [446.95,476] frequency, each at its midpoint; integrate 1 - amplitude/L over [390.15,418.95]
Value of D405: 1.9 Hz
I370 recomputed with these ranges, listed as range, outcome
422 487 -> 1.3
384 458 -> 1.28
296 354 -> 1.38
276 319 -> 1.45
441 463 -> 1.31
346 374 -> 1.36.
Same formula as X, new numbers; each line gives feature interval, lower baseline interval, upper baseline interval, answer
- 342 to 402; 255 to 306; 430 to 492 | 0.049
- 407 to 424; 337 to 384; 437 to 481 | 0.052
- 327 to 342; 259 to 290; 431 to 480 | 0.084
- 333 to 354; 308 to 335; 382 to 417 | 0.042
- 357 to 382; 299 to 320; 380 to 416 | 0.004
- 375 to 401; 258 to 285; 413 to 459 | 0.021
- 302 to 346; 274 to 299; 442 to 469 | 0.038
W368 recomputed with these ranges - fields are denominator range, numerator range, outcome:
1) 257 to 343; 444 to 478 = 0.93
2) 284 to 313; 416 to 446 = 0.87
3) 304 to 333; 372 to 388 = 0.91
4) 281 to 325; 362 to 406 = 0.88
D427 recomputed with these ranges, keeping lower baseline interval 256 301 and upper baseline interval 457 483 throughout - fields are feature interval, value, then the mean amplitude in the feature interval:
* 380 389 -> 0.5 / 1.3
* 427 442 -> 0.6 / 1.29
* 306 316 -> -0.2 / 1.45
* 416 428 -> 0.7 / 1.27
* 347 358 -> 0.1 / 1.39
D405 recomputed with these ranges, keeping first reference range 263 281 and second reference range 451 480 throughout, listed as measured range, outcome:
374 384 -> 0.62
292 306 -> -1.11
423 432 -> 0.40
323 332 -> 0.21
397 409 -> 1.03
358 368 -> -0.05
